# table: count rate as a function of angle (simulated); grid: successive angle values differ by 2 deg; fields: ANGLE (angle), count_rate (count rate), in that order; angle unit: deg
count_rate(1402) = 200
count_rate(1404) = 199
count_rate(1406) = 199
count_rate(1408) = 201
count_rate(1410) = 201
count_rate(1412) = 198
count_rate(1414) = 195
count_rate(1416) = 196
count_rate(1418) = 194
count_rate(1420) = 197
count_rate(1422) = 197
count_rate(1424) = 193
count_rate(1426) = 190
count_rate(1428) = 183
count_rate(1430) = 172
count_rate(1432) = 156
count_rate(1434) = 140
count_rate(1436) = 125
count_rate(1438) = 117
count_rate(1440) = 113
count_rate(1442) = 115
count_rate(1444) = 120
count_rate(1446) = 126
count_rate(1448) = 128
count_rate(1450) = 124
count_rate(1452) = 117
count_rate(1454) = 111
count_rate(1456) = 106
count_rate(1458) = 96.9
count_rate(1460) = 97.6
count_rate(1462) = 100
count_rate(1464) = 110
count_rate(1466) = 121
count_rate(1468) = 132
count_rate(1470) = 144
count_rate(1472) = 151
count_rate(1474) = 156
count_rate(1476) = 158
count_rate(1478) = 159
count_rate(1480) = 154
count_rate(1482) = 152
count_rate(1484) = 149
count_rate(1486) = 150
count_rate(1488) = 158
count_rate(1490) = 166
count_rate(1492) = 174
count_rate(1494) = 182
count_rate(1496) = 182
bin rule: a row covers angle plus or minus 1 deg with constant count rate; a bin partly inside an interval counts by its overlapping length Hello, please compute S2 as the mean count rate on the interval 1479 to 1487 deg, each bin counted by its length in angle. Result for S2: 151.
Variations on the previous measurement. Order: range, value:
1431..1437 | 140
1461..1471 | 121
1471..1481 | 156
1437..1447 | 118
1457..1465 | 101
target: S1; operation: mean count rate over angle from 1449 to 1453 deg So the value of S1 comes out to 120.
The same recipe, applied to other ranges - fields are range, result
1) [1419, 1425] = 196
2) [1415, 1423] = 196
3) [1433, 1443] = 122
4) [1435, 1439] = 121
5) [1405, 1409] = 200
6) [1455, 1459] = 101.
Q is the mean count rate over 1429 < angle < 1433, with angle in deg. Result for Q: 164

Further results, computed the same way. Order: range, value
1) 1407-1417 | 198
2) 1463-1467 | 116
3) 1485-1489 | 154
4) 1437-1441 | 115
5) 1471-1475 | 154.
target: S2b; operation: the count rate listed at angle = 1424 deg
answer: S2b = 193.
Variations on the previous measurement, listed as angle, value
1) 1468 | 132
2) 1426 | 190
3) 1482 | 152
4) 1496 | 182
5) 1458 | 96.9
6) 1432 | 156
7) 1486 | 150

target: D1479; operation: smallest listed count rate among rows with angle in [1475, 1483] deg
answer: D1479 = 152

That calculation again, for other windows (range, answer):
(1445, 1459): 96.9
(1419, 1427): 190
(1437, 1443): 113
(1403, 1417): 195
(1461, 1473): 100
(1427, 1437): 125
